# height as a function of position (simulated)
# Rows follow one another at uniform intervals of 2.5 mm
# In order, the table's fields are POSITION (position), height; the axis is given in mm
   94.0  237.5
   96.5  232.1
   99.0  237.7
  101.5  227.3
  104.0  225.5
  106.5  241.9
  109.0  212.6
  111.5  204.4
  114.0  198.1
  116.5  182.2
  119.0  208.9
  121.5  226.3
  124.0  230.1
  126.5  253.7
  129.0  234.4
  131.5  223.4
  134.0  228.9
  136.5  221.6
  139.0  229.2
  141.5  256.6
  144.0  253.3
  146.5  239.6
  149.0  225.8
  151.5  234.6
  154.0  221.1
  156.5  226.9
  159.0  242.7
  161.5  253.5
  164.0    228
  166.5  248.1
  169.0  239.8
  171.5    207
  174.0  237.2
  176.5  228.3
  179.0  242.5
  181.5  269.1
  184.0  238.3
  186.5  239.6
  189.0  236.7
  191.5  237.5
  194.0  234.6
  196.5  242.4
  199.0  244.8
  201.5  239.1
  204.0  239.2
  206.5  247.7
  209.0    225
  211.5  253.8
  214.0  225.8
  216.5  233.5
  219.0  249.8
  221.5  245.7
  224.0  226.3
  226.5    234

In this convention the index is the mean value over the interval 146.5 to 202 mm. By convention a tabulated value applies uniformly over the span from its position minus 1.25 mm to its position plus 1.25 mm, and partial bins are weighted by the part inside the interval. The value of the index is 237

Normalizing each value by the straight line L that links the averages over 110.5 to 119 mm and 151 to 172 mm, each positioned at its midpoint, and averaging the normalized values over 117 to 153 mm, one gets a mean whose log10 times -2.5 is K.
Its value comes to -0.09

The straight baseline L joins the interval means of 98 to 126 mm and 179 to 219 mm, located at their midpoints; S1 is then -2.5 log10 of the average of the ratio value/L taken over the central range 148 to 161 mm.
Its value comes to -0.010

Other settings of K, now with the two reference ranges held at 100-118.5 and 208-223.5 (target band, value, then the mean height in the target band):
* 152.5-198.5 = -0.04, 238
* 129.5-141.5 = -0.05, 230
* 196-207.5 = -0.03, 243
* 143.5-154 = -0.06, 235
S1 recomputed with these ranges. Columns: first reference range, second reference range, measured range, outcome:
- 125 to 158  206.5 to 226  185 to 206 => -0.01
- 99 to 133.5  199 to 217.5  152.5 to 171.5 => -0.02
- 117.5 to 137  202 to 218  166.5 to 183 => -0.02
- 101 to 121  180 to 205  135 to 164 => -0.05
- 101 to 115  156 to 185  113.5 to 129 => 0.02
